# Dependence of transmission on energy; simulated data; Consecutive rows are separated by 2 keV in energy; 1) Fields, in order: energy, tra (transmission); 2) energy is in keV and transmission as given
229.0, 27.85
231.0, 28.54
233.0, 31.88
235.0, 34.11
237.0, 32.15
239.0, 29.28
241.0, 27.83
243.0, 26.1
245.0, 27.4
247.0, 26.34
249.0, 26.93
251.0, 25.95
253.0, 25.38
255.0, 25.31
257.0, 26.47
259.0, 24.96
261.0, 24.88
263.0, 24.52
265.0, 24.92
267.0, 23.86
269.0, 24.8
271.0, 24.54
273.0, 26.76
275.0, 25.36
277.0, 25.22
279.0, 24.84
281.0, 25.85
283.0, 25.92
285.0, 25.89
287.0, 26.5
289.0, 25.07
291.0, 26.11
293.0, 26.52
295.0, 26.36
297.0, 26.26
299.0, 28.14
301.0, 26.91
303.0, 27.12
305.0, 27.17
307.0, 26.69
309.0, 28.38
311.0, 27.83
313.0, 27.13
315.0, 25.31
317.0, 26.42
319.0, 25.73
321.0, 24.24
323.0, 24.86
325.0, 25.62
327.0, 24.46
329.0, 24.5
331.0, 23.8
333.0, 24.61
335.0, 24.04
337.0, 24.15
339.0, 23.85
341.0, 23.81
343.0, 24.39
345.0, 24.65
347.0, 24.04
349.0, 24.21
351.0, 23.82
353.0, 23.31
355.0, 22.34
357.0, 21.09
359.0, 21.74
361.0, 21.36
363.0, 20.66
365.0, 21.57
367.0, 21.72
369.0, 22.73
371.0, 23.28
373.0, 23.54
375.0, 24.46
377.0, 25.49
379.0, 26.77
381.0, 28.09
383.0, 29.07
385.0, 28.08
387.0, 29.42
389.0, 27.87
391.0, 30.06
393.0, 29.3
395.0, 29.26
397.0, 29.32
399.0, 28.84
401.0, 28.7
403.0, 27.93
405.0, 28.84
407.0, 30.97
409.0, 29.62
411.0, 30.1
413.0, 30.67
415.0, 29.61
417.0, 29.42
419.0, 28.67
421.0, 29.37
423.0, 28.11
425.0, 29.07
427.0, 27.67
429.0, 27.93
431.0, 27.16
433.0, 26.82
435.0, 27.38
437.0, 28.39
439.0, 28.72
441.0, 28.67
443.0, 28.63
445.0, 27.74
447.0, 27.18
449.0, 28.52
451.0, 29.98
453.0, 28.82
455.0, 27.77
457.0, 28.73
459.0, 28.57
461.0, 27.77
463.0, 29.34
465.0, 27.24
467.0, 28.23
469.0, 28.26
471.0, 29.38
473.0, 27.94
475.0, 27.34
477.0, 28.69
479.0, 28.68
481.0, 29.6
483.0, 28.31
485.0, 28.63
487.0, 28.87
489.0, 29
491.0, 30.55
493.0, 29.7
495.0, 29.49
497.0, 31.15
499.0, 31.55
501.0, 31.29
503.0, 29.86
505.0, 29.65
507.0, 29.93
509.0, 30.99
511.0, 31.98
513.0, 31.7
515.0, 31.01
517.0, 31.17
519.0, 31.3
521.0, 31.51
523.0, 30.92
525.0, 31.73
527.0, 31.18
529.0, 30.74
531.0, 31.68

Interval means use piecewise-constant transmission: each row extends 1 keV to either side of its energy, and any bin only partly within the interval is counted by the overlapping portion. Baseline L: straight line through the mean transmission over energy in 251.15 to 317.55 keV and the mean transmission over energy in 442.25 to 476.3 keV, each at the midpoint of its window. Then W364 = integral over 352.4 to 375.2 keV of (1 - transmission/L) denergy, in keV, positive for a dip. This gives 4.1 keV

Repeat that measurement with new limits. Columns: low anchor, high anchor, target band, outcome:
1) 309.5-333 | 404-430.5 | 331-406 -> 5.6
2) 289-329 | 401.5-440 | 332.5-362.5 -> 4.2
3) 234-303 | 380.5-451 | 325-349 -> 2.8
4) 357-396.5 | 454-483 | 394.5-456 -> -3.9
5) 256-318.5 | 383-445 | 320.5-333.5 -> 1.1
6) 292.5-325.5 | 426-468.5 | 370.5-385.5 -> 0.7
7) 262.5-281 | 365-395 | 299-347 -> 0.3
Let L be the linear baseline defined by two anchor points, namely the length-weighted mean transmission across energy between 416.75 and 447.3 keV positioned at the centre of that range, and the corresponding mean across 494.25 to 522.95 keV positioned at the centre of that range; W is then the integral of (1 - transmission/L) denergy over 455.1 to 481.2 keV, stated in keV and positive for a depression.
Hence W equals 1.0 keV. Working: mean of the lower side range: 28.2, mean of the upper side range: 30.9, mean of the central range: 28.4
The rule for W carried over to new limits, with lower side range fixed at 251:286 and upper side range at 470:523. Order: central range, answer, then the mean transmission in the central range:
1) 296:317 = -0.8 keV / 27.1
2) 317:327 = 0.5 keV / 25.2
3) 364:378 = 2.1 keV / 23.3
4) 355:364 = 1.9 keV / 21.3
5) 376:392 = -0.3 keV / 28.1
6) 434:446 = 0.2 keV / 28.3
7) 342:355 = 1.4 keV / 23.9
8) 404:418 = -0.8 keV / 29.9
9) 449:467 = 0.4 keV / 28.5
